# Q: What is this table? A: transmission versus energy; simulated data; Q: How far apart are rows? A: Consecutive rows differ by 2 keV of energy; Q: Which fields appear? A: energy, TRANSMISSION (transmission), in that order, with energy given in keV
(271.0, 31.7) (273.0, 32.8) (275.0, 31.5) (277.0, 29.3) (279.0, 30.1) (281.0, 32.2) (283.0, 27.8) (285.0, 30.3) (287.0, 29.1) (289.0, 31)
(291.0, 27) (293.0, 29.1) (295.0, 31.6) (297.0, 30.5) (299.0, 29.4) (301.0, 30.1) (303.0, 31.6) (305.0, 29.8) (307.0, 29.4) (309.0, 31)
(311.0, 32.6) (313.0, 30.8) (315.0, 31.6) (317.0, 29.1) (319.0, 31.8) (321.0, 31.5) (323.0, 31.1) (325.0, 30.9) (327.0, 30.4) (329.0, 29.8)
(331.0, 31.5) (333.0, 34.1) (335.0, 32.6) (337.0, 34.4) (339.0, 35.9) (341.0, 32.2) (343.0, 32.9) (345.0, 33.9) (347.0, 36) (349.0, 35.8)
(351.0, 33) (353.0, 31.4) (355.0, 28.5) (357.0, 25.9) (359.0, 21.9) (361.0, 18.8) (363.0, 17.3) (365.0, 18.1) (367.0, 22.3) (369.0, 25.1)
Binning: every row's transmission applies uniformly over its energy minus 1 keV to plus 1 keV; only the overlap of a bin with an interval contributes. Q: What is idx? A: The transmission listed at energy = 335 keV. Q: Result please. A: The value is 32.6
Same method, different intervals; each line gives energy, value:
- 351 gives 33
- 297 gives 30.5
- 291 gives 27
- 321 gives 31.5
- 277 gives 29.3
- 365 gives 18.1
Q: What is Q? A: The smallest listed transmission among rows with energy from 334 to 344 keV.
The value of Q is 32.2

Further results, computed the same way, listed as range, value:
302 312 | 29.4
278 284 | 27.8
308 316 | 30.8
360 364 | 17.3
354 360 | 21.9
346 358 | 25.9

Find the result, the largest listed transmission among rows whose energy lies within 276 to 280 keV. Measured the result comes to 30.1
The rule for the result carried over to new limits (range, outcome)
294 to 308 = 31.6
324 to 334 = 34.1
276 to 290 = 32.2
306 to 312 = 32.6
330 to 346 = 35.9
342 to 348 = 36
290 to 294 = 29.1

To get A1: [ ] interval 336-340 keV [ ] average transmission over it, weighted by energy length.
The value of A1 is 35.1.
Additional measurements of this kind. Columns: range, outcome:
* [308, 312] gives 31.8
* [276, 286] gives 29.9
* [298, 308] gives 30.1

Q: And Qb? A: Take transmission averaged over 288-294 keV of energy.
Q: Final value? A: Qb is 29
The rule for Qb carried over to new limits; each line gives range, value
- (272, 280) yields 30.9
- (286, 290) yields 30.1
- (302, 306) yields 30.7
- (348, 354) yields 33.4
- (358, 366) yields 19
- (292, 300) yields 30.1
